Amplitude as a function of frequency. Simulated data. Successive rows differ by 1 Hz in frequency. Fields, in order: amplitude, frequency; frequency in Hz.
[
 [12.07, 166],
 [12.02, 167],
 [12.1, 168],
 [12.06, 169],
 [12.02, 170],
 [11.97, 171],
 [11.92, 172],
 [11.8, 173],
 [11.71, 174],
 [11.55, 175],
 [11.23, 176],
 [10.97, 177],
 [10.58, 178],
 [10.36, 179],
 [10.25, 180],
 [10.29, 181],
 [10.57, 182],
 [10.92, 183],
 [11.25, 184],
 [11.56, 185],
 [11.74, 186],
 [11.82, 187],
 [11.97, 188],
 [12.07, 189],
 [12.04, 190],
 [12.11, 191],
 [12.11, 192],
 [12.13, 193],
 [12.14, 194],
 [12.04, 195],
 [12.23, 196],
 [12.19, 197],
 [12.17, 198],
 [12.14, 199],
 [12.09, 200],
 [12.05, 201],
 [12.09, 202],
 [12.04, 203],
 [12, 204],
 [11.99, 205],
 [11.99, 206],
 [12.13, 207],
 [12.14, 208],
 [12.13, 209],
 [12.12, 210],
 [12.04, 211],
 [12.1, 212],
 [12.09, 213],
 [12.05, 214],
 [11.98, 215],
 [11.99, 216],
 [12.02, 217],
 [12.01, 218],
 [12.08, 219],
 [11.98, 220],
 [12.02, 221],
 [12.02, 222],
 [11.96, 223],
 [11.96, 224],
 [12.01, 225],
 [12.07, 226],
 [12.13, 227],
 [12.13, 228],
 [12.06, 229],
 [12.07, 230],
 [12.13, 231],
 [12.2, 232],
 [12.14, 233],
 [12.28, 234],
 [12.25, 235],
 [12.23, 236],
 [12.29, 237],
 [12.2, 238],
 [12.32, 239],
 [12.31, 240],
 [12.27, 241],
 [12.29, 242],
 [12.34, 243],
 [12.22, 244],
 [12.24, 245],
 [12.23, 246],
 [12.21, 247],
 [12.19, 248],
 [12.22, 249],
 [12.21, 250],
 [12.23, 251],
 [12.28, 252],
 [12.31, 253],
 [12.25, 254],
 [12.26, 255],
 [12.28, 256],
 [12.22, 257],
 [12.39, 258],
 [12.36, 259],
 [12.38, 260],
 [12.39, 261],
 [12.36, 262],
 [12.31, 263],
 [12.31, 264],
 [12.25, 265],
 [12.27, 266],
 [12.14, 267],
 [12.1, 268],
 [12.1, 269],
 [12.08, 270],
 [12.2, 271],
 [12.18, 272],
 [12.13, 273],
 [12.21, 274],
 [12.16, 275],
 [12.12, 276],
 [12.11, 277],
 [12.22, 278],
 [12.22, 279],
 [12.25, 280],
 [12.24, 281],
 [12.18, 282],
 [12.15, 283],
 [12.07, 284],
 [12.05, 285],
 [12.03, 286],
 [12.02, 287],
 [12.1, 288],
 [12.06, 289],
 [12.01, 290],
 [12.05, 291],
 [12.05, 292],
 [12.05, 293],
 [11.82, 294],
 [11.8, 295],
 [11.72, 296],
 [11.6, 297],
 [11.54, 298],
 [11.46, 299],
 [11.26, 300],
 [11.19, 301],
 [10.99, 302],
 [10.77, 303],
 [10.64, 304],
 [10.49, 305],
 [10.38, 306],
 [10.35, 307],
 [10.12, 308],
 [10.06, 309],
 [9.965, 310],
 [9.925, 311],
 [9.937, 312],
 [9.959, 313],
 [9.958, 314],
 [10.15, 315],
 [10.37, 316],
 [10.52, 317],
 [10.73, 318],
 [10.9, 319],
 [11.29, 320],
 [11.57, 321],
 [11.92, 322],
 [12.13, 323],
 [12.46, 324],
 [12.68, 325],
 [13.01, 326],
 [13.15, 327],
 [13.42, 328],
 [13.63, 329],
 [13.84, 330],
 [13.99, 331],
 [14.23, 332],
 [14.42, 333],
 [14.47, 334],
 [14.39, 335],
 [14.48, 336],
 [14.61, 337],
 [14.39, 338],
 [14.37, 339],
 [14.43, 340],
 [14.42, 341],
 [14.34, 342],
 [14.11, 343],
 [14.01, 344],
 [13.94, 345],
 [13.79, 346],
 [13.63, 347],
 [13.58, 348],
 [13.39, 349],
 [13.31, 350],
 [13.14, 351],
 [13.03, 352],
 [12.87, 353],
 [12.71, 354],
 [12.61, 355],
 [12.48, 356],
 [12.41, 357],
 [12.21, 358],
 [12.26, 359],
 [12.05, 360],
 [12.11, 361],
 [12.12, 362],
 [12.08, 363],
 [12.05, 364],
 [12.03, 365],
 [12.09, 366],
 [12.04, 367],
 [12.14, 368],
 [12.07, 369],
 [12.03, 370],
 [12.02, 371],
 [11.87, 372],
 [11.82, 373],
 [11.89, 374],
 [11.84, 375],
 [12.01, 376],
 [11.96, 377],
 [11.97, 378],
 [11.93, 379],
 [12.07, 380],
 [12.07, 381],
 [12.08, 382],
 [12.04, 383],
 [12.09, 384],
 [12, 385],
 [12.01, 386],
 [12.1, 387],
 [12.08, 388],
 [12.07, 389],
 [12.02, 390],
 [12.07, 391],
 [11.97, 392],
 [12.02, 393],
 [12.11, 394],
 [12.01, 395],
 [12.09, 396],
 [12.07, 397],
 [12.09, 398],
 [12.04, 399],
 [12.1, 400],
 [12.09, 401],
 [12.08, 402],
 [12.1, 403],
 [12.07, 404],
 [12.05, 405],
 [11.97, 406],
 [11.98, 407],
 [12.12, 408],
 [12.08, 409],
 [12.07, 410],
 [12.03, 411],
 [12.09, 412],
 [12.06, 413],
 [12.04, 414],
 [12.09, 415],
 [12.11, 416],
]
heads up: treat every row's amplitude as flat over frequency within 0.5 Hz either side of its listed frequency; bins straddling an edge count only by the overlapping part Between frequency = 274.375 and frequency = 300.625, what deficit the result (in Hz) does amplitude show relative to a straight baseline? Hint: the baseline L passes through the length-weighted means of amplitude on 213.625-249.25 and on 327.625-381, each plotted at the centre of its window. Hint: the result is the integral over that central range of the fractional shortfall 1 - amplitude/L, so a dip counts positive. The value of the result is 1.2 Hz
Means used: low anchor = 12.1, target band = 12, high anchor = 13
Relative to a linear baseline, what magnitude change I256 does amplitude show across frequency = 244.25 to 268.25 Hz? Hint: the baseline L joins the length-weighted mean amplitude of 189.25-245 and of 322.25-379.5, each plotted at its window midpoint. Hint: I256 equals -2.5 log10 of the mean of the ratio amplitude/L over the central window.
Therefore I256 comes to 0.009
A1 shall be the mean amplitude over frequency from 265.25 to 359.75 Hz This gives 12.3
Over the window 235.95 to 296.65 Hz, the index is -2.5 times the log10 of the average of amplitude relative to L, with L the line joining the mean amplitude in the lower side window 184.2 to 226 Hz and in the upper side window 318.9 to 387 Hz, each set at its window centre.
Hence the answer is 0.01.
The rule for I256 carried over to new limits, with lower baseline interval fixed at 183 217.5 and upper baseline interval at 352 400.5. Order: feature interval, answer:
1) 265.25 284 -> -0.01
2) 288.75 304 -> 0.04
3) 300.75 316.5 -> 0.17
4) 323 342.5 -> -0.15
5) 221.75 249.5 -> -0.01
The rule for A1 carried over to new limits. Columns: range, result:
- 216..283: 12.2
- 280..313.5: 11.3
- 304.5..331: 11.3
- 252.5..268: 12.3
